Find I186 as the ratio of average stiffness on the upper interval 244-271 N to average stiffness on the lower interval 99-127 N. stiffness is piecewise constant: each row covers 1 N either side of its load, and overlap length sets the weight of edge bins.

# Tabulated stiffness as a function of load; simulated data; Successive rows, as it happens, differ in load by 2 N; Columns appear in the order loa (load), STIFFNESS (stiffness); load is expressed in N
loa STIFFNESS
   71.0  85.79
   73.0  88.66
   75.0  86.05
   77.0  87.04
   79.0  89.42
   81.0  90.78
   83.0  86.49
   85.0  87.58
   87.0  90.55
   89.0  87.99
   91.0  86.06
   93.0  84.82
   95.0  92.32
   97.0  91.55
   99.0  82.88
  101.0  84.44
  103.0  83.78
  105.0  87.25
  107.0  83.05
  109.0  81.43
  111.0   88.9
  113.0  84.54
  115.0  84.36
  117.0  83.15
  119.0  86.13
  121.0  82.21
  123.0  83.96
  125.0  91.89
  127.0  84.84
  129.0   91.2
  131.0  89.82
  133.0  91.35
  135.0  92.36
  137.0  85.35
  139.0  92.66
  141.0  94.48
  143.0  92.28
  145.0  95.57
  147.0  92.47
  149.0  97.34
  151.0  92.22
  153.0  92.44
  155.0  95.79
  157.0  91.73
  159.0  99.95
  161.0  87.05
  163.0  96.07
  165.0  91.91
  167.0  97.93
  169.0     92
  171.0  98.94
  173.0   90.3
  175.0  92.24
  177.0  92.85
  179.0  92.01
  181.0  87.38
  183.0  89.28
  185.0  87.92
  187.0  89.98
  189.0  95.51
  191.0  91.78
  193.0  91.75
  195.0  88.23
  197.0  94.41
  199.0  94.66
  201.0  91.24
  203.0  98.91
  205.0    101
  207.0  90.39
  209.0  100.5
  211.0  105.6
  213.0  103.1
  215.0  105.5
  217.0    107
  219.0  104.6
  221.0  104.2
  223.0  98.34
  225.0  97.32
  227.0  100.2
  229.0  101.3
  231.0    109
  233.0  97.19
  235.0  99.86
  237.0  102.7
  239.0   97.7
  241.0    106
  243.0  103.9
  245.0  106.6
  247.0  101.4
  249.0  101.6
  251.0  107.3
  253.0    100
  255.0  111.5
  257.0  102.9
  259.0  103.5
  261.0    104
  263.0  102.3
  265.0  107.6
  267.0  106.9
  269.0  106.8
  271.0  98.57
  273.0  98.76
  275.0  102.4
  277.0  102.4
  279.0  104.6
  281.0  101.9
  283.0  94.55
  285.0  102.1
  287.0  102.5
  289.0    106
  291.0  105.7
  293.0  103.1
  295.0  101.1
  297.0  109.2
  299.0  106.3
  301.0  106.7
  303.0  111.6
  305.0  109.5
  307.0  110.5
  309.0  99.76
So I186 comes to 1.23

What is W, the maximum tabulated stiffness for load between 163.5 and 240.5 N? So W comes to 109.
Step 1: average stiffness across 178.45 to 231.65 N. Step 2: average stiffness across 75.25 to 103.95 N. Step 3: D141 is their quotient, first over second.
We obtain 1.1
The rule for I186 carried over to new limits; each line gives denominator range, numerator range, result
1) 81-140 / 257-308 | 1.20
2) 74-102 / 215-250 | 1.17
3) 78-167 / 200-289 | 1.15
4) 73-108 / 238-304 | 1.19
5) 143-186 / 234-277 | 1.11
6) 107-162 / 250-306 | 1.16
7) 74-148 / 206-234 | 1.16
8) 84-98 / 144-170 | 1.06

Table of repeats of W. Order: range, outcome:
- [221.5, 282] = 111.5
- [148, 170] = 99.95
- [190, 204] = 98.91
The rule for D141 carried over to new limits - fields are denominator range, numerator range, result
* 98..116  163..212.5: 1.11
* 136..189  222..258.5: 1.11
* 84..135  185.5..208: 1.08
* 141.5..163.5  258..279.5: 1.10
